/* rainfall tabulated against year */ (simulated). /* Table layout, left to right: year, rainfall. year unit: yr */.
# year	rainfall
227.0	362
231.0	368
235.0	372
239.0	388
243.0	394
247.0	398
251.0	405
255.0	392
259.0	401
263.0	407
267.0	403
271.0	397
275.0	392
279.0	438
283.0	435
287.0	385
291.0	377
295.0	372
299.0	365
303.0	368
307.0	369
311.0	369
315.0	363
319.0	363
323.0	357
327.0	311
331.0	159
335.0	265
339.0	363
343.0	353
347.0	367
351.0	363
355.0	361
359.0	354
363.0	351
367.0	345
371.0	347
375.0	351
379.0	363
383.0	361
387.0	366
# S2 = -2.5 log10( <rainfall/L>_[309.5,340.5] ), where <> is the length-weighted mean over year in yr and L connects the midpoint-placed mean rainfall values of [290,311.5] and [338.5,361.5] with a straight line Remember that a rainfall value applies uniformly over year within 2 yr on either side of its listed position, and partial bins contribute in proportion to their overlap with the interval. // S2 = 0.15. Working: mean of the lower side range 370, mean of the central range 317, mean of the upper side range 360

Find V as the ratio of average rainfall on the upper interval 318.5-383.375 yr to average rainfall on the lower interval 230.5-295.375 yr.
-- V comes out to 0.85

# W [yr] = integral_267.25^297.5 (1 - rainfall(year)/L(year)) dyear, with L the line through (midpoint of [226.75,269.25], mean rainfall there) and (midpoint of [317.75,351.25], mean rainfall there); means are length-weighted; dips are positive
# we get -3.0 yr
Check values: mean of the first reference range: 391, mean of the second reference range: 319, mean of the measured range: 399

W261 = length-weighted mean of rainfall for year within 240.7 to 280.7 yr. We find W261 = 402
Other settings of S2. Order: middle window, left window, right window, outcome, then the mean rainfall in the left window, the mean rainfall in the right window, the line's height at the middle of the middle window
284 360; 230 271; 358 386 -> 0.07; 394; 354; 370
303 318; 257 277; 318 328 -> -0.03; 400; 345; 357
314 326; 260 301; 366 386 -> 0.07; 397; 354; 380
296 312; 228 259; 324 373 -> -0.04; 388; 329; 354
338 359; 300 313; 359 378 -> -0.01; 368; 350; 356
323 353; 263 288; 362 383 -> 0.18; 409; 352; 373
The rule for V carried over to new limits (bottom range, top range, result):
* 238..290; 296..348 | 0.84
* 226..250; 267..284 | 1.08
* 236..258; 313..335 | 0.78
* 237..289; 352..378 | 0.88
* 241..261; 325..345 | 0.73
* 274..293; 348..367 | 0.88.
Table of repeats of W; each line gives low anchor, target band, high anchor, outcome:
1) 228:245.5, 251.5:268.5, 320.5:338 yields -2.2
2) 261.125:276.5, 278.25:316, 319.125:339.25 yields -3.7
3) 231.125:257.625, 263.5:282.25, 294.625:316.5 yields -1.5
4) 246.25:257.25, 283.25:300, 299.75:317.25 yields -0.2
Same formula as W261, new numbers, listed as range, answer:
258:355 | 364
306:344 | 325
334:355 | 348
